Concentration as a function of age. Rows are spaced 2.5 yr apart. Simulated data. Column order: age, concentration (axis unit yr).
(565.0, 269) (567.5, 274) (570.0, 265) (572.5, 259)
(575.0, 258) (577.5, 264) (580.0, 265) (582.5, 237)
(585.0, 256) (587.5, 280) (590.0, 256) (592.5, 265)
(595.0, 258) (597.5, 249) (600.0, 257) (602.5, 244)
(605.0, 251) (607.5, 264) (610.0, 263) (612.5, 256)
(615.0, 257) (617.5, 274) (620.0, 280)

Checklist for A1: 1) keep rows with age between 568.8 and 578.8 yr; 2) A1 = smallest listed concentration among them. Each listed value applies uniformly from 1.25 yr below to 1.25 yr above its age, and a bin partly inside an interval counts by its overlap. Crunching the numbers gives 258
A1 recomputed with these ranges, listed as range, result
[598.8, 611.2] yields 244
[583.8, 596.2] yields 256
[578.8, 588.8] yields 237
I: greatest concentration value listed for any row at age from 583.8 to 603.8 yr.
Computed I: 280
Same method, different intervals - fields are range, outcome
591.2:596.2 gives 265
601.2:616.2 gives 264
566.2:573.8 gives 274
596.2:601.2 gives 257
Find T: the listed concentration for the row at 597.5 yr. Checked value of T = 249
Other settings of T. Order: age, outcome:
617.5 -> 274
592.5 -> 265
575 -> 258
